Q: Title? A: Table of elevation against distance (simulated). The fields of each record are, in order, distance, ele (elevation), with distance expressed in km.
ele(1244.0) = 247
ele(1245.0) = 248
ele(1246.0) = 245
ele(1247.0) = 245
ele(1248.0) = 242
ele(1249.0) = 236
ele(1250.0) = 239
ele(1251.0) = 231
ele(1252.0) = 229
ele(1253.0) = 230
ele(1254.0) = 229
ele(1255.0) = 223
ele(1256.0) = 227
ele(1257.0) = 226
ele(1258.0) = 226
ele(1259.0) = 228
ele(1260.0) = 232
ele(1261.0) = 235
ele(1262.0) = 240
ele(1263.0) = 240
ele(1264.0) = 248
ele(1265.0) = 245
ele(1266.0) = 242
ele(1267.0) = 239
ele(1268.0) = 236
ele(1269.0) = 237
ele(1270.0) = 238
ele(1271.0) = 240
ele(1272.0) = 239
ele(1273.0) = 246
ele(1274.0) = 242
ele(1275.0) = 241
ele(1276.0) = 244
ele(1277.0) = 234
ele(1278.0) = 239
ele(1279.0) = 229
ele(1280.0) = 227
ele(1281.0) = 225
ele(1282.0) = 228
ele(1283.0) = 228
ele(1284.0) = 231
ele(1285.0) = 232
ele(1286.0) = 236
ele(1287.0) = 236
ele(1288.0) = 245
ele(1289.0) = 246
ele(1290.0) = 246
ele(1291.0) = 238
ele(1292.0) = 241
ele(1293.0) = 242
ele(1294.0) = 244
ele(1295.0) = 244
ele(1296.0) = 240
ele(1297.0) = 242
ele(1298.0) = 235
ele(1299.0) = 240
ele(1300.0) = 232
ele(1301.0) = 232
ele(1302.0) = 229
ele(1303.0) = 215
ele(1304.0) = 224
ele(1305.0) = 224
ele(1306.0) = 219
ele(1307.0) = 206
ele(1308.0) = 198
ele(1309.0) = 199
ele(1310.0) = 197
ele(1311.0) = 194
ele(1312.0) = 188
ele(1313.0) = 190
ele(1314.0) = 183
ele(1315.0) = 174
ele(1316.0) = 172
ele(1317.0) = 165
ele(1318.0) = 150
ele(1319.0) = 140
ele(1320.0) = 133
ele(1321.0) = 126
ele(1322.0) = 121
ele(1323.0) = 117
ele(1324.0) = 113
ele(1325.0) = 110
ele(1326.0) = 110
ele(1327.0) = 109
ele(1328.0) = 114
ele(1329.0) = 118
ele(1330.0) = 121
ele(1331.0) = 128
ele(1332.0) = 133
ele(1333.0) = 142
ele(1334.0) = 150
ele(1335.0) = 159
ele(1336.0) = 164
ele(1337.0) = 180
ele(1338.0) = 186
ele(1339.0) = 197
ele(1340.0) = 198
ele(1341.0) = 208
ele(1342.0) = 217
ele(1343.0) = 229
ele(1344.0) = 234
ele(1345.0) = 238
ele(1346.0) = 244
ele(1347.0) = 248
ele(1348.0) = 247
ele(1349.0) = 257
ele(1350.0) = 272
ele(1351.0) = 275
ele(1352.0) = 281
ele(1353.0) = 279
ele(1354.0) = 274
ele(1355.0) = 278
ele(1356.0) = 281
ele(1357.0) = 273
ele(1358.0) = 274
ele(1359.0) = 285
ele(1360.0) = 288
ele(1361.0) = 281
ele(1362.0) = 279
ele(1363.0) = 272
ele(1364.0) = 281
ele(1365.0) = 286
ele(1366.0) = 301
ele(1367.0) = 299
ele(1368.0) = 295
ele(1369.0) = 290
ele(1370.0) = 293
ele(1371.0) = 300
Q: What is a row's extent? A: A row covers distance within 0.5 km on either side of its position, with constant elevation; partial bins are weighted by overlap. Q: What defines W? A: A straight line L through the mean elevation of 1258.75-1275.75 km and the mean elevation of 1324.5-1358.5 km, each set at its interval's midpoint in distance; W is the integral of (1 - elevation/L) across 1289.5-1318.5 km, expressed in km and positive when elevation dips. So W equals 1.09 km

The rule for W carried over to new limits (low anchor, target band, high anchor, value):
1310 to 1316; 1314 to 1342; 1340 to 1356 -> 8.65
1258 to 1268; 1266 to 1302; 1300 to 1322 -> -3.66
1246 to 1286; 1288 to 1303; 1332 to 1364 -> -0.17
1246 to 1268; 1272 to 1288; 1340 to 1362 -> 0.40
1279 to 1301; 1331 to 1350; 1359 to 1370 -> 4.90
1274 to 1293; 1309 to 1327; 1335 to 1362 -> 6.62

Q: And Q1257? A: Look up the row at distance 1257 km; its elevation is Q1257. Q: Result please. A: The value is 226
